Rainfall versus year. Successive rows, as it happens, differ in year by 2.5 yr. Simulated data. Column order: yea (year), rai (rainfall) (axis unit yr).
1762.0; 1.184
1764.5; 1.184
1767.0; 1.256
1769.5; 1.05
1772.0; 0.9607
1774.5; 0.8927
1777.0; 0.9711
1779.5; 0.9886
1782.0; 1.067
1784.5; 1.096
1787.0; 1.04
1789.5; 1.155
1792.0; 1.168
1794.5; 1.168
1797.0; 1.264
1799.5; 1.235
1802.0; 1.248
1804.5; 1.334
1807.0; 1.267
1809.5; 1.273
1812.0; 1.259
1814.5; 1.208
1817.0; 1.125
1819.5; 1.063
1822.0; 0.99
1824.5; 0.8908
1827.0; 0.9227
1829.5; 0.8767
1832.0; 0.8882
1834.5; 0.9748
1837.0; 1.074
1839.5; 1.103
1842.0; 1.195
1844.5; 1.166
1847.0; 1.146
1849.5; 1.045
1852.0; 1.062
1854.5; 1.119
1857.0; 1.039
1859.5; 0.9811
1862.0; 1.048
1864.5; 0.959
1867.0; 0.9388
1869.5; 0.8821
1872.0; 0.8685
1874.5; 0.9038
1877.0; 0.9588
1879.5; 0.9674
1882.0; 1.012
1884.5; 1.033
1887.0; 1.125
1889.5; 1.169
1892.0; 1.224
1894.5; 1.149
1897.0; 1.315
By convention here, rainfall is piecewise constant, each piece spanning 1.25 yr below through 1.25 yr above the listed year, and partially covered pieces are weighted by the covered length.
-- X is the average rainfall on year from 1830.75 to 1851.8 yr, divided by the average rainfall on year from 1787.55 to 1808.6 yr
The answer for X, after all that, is 0.88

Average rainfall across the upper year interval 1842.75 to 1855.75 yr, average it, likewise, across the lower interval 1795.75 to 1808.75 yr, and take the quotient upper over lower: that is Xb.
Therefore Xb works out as 0.87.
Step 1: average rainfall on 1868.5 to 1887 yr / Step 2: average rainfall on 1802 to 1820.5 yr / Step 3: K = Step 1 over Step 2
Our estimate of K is 0.78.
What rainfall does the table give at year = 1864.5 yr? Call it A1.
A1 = 0.959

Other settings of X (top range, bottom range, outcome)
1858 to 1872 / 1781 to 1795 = 0.86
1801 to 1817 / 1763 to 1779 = 1.19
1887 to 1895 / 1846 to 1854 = 1.08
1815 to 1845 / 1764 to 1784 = 0.98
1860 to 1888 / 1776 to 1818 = 0.83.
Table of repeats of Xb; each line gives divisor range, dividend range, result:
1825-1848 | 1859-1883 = 0.92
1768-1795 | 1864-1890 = 0.93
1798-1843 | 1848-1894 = 0.92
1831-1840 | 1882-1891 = 1.09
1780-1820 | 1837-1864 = 0.92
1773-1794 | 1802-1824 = 1.13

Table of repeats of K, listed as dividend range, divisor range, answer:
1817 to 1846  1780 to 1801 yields 0.89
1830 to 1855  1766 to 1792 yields 1.02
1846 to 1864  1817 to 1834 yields 1.11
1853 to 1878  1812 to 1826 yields 0.91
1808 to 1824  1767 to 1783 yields 1.13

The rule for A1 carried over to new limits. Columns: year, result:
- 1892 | 1.224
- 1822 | 0.99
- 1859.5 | 0.9811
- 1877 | 0.9588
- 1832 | 0.8882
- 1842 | 1.195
